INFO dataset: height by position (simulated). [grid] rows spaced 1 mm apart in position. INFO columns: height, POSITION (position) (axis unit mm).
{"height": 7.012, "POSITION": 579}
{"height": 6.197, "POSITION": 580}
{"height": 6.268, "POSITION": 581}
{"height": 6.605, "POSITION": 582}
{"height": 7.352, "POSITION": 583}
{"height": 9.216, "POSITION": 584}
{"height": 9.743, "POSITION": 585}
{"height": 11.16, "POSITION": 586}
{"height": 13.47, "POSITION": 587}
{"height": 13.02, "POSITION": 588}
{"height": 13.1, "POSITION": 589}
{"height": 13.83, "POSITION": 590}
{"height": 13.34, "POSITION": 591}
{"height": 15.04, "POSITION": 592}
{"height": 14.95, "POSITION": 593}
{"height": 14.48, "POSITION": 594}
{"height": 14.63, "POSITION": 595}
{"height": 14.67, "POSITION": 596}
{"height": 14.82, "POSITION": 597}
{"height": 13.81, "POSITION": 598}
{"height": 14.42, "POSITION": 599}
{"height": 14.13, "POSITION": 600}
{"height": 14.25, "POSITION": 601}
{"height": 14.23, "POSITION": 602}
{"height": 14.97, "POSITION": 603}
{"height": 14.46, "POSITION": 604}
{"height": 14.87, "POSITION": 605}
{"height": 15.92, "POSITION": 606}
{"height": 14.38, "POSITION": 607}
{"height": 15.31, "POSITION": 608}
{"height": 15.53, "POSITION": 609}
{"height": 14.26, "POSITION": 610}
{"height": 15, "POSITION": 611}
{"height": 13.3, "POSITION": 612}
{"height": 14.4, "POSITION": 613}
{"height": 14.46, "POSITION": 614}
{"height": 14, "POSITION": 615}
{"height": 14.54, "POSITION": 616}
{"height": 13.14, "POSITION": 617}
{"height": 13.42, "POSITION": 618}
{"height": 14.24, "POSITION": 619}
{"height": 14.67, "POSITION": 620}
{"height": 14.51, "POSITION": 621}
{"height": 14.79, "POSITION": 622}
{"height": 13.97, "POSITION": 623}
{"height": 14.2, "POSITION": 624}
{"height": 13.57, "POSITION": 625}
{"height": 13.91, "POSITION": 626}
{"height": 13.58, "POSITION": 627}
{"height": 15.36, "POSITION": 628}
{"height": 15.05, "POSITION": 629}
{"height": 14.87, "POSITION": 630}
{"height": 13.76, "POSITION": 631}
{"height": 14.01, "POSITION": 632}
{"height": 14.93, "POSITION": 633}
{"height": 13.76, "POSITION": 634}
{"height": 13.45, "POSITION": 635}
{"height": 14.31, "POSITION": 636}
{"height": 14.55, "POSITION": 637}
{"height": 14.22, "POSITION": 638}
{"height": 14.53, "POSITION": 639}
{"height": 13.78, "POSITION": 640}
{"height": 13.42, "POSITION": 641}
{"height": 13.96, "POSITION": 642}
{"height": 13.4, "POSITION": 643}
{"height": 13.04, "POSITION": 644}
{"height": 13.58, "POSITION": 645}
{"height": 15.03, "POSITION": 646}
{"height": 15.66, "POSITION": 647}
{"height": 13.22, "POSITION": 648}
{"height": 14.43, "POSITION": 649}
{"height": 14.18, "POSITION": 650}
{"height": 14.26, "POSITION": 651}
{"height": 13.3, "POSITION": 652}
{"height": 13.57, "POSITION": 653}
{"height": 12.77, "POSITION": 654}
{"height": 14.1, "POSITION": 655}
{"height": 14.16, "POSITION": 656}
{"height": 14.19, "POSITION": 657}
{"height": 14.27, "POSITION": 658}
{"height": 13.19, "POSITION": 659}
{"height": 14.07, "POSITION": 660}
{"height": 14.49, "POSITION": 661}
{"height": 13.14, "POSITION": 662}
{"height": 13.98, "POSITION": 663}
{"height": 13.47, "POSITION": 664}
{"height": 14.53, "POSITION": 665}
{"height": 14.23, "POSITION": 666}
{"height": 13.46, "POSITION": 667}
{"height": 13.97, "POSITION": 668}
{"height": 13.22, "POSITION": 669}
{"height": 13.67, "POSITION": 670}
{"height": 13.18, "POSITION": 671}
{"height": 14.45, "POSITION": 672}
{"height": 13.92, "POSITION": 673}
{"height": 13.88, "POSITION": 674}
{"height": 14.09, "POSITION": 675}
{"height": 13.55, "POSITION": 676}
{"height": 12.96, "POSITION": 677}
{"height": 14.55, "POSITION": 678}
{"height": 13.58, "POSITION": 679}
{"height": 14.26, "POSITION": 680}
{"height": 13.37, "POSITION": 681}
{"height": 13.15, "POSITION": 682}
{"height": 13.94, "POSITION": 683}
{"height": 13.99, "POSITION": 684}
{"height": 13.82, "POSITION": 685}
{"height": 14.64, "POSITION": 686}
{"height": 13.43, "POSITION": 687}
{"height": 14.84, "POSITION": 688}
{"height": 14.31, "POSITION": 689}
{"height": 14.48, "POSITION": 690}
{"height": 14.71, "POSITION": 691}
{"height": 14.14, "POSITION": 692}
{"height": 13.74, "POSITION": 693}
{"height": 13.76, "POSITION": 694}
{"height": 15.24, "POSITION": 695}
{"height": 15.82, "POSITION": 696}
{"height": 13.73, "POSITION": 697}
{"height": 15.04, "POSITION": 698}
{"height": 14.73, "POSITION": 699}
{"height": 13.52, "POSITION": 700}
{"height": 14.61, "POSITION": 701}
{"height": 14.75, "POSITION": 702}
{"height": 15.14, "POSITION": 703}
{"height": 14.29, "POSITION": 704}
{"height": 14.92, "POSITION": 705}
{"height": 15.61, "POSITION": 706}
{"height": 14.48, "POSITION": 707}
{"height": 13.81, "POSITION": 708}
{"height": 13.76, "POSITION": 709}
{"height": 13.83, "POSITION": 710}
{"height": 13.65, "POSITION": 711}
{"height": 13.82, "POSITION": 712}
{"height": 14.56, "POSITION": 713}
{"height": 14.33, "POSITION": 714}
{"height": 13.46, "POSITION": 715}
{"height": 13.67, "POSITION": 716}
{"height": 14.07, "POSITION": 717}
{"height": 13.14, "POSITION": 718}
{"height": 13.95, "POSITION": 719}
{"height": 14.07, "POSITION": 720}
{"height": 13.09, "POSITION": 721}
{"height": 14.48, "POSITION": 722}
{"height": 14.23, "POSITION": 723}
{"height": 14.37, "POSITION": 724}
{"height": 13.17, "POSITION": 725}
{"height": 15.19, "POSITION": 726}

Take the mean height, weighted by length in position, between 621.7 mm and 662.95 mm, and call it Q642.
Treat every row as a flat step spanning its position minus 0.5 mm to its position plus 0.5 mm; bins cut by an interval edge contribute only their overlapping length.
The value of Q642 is 14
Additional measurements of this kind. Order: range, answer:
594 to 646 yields 14.3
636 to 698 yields 14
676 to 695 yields 14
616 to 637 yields 14.2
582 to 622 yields 13.7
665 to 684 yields 13.8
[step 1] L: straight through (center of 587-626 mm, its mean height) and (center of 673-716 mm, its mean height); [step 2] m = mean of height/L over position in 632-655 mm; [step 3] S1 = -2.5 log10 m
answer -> 0.02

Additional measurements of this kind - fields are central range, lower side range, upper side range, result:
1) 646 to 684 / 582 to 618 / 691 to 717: 0.02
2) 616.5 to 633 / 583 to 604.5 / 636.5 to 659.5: -0.04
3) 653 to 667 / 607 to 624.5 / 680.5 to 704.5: 0.03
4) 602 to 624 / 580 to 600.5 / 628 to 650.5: -0.11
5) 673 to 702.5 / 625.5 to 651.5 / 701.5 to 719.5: 0.00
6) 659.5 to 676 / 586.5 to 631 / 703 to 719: 0.03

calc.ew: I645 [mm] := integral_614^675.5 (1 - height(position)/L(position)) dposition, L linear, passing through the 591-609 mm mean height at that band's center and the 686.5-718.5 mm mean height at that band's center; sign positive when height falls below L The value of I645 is 2.1 mm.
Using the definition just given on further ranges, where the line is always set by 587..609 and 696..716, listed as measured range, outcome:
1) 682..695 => 0.2 mm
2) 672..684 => 0.5 mm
